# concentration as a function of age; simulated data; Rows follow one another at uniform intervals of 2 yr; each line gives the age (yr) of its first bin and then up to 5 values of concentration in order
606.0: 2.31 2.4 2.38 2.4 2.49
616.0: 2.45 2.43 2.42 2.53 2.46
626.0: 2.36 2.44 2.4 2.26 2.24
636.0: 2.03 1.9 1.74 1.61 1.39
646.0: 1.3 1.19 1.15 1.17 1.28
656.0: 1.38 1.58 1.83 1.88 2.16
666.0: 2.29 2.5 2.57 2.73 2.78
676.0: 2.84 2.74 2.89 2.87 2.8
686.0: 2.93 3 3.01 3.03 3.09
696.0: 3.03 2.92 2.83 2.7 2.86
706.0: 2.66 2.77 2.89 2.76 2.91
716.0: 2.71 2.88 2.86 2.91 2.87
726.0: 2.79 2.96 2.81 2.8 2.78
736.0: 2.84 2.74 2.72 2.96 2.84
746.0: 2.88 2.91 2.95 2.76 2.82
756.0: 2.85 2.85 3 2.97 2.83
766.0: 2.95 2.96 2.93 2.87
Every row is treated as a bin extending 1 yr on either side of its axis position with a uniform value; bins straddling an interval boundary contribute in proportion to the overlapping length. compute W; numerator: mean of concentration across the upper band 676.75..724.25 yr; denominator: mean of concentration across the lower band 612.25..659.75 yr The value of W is 1.5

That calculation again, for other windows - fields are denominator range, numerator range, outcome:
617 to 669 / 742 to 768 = 1.51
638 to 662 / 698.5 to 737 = 1.93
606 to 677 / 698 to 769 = 1.36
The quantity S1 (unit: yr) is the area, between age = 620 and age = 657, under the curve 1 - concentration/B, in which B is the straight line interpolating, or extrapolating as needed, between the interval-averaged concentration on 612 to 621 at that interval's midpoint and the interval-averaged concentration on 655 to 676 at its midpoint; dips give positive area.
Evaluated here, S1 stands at 7.99 yr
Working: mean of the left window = 2.44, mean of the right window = 2.2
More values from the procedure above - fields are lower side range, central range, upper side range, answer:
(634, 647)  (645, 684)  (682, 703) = 4.14 yr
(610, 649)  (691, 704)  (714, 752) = -1.68 yr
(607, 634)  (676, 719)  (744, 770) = -3.02 yr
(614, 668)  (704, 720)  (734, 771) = -1.71 yr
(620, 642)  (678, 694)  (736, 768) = -2.65 yr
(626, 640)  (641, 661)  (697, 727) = 8.11 yr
